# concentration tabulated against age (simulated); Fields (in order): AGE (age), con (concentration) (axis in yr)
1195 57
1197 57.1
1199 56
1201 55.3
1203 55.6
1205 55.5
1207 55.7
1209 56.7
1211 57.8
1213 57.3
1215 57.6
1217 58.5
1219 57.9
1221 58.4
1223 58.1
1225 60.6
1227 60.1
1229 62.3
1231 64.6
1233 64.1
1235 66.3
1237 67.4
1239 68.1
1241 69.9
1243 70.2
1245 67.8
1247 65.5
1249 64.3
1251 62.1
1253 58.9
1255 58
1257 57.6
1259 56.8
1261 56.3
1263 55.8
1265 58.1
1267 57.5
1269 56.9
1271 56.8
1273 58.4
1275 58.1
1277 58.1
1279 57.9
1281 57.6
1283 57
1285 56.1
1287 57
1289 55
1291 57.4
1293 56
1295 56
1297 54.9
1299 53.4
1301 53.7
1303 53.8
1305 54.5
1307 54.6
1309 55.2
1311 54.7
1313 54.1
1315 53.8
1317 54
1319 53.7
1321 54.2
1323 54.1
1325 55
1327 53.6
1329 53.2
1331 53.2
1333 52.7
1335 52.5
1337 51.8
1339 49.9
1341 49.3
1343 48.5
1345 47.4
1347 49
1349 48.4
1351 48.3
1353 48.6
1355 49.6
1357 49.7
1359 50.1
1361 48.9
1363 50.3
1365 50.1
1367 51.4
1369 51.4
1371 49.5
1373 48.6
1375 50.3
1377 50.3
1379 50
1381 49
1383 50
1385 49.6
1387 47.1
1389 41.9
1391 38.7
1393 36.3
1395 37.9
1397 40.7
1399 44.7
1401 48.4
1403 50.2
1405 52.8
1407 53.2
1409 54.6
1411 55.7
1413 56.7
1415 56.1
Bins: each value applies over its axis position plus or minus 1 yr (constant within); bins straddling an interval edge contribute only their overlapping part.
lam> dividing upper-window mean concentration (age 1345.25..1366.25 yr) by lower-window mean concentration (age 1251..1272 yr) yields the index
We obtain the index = 0.86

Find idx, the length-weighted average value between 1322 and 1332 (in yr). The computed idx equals 53.8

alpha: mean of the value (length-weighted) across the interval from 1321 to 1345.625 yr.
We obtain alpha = 51.9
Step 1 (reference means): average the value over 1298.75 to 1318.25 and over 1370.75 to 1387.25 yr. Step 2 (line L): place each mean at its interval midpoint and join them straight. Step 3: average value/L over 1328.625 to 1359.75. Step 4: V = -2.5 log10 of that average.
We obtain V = 0.04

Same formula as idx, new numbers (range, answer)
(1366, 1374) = 50.2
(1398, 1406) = 49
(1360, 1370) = 50.4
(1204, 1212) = 56.4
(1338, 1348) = 48.8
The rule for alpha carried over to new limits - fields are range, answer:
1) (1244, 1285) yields 58.9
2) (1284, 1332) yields 54.6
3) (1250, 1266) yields 58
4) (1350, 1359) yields 49.2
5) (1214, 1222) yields 58.1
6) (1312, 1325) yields 54.1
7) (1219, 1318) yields 58.8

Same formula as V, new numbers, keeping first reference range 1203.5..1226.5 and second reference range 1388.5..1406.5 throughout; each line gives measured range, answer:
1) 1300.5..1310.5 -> -0.075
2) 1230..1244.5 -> -0.200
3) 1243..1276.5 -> -0.102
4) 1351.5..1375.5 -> -0.078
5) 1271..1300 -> -0.086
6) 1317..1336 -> -0.093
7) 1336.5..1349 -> -0.026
